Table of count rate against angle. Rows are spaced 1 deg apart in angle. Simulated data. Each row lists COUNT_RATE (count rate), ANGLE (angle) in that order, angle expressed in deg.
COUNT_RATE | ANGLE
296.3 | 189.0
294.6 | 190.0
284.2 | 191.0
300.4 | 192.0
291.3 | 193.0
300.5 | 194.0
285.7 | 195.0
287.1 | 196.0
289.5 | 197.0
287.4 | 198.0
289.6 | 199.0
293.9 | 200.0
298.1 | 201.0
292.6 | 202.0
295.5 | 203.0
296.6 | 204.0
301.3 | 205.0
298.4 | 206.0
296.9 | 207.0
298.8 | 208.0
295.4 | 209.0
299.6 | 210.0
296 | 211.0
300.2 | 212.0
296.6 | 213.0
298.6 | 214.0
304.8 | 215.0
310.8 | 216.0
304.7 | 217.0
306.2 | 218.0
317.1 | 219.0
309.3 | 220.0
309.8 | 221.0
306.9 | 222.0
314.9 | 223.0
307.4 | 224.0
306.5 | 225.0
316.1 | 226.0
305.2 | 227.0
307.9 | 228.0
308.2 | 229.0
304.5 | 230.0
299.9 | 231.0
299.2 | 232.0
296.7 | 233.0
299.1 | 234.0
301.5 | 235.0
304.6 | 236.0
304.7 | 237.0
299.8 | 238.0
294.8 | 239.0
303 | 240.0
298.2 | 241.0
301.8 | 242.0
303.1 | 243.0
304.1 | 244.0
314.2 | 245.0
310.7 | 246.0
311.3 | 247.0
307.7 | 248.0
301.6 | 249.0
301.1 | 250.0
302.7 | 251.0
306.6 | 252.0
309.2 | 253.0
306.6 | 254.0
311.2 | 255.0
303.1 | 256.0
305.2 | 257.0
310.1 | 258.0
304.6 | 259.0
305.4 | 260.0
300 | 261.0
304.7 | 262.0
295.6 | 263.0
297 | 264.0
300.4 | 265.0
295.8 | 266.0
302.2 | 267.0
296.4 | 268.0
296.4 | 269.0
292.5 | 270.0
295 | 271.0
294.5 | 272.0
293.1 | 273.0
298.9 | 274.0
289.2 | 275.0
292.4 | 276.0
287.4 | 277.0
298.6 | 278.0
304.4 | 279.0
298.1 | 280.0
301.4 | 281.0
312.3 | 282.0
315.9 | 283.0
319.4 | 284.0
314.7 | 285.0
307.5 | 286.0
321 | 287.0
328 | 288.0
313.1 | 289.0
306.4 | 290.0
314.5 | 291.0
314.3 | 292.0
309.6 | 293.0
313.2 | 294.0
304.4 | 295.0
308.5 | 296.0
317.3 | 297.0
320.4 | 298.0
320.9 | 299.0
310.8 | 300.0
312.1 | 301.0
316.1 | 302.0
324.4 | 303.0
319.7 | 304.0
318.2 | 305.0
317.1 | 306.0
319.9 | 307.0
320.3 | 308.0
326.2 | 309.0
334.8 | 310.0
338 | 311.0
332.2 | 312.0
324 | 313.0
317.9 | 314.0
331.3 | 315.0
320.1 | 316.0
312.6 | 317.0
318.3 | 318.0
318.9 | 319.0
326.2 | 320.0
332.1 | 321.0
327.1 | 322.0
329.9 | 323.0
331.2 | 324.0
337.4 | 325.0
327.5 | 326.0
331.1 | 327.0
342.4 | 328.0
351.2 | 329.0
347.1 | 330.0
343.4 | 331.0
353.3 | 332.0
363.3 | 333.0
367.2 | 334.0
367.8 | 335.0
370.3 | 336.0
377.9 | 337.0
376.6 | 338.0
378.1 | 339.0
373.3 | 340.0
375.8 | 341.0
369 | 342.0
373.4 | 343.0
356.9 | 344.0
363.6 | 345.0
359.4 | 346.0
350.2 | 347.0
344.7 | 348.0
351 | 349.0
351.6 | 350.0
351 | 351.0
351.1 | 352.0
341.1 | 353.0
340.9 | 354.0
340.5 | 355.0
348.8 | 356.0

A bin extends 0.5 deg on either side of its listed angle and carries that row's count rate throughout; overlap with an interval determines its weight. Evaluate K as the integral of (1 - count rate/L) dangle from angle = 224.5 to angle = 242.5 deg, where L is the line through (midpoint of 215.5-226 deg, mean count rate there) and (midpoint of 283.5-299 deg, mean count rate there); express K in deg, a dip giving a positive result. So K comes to 0.44 deg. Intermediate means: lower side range 310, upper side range 314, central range 303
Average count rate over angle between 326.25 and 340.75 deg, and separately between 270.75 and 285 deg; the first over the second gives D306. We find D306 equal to 1.20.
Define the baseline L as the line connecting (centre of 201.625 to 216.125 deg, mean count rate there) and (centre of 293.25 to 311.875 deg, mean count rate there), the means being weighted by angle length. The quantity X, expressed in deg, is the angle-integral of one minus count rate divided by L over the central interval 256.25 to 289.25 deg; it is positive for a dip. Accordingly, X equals 1.0 deg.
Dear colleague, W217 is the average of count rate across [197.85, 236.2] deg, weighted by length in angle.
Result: 302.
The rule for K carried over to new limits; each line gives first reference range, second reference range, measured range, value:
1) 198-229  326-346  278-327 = 3.7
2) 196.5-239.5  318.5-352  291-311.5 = 1.2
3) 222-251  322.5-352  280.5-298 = 1.0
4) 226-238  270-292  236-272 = 0.2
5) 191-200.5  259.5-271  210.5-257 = -1.5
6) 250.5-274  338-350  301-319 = 0.8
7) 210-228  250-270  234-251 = 0.0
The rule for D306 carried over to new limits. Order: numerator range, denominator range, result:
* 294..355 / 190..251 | 1.12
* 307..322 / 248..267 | 1.07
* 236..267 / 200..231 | 1.00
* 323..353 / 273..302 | 1.15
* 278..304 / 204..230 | 1.03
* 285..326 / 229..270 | 1.06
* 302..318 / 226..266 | 1.06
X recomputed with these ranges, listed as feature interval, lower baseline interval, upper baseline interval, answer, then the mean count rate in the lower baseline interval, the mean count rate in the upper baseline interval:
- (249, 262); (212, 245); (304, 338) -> 0.4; 305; 336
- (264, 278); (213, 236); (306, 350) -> 1.2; 306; 344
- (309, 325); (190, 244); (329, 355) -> 1.0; 300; 359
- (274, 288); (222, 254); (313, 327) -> 0.5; 305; 326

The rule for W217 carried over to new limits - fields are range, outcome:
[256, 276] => 299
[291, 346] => 336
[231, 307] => 306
